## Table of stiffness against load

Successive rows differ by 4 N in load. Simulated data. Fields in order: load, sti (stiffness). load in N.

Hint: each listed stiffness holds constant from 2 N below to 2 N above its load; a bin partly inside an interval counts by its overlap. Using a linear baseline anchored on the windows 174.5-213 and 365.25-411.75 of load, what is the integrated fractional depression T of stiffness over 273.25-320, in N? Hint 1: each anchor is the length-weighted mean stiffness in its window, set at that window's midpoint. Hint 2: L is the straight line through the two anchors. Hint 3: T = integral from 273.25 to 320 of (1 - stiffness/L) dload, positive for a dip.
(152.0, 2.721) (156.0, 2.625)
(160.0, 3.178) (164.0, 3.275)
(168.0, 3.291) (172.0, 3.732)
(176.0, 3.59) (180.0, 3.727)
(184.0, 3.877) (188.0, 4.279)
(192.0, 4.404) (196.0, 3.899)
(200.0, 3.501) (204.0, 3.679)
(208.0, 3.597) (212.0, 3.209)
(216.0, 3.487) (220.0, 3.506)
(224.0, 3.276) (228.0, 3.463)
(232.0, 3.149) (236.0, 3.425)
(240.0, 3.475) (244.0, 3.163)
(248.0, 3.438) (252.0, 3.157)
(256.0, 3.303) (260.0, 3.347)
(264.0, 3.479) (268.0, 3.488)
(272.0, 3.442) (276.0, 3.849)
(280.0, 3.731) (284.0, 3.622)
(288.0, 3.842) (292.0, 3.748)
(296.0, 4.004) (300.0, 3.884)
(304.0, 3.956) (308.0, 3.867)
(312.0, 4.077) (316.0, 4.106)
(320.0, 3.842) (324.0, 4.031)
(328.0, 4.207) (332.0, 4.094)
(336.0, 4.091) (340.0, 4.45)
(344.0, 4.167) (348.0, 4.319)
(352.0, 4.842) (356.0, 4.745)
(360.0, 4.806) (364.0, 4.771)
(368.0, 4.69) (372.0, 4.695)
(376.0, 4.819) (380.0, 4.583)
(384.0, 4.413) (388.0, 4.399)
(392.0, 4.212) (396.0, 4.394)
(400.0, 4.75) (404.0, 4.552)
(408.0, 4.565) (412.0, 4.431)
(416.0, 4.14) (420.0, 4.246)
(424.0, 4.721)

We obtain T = 3.6 N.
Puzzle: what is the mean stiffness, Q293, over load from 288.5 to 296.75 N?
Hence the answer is 3.85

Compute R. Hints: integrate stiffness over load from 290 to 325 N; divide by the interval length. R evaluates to 3.94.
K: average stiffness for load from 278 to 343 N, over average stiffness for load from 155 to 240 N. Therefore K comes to 1.12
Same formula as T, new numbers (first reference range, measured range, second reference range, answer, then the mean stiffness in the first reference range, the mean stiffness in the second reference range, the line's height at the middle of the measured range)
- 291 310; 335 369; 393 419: -3.1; 3.9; 4.45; 4.17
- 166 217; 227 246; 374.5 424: 2.7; 3.72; 4.47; 3.88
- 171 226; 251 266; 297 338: 2.0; 3.7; 4.02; 3.86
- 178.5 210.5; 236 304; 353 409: 9.8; 3.86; 4.6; 4.16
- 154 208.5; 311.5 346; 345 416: 1.6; 3.62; 4.57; 4.32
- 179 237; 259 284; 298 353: 2.1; 3.63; 4.13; 3.9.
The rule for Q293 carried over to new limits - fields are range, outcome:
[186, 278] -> 3.52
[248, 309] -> 3.64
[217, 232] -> 3.38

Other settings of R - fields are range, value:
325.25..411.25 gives 4.5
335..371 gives 4.56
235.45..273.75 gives 3.37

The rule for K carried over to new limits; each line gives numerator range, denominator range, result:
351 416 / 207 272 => 1.36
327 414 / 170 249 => 1.25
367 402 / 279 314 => 1.18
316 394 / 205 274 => 1.31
